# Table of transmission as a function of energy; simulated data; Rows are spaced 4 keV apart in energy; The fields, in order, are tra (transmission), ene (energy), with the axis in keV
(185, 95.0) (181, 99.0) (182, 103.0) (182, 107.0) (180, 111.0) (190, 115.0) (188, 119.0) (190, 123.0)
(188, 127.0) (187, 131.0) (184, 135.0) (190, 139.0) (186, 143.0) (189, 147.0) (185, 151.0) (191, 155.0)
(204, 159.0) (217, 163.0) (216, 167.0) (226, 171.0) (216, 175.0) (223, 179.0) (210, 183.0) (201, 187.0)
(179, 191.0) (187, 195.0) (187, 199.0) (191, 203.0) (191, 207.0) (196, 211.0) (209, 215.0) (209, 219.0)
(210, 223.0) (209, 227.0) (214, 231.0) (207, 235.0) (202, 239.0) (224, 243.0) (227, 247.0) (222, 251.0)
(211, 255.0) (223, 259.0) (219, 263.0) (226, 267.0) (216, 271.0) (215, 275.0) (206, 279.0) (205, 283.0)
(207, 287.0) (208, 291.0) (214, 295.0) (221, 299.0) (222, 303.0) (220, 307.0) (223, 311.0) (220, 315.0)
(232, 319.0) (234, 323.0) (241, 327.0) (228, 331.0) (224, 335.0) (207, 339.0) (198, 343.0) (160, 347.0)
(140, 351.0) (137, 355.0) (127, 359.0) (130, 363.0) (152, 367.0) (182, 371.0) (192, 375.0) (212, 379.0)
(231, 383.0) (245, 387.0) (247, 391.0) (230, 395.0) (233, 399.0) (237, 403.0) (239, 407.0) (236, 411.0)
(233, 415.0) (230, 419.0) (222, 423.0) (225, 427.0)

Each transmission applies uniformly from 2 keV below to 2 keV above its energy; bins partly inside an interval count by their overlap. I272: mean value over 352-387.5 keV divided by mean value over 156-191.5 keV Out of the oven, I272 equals 0.83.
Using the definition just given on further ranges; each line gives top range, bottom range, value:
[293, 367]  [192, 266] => 0.95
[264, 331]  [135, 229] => 1.09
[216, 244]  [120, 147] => 1.12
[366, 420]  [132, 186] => 1.10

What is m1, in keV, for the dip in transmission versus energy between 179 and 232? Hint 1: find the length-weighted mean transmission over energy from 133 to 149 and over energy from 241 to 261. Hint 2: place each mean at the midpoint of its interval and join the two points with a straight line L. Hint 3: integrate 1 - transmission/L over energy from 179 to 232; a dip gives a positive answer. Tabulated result 1.8 keV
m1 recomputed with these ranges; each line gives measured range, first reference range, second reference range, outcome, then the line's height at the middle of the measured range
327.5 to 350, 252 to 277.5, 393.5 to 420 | 2.3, 227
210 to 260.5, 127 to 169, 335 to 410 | -4.6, 195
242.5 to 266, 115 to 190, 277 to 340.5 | -1.0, 212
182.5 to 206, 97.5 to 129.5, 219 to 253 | 1.5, 204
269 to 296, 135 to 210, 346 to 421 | -1.4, 200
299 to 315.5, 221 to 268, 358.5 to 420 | -0.6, 214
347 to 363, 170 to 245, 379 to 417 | 6.4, 228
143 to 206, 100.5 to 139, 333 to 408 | -4.3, 188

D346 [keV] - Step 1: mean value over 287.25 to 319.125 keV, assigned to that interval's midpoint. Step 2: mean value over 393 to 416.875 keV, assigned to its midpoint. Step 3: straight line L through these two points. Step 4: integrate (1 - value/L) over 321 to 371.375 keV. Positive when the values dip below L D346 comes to 9.7 keV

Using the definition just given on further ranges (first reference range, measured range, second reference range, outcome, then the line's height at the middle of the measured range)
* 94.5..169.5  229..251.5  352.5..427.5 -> -2.08 keV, 197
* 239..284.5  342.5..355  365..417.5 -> 3.53 keV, 220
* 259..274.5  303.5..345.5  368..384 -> -2.56 keV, 209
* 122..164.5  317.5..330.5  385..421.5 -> -0.71 keV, 223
